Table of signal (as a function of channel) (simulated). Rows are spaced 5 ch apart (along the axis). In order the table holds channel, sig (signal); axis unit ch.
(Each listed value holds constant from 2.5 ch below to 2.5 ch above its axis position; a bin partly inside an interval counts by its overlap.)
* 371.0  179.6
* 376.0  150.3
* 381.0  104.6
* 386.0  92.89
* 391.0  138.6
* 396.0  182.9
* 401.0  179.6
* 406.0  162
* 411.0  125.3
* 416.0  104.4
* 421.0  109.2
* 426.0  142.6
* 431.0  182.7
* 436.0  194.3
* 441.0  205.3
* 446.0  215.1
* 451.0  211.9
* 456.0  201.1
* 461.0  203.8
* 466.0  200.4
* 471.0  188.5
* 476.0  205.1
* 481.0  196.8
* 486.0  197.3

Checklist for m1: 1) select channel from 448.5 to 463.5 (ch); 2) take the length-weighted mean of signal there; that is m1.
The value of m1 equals 206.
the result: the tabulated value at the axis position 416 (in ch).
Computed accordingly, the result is 104.4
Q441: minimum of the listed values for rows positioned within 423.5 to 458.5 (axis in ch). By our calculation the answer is 142.6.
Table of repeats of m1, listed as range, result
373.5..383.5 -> 127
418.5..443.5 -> 167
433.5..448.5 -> 205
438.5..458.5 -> 208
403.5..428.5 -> 129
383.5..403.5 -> 148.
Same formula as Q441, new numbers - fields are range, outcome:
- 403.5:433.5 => 104.4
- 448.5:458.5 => 201.1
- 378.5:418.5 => 92.89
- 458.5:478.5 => 188.5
